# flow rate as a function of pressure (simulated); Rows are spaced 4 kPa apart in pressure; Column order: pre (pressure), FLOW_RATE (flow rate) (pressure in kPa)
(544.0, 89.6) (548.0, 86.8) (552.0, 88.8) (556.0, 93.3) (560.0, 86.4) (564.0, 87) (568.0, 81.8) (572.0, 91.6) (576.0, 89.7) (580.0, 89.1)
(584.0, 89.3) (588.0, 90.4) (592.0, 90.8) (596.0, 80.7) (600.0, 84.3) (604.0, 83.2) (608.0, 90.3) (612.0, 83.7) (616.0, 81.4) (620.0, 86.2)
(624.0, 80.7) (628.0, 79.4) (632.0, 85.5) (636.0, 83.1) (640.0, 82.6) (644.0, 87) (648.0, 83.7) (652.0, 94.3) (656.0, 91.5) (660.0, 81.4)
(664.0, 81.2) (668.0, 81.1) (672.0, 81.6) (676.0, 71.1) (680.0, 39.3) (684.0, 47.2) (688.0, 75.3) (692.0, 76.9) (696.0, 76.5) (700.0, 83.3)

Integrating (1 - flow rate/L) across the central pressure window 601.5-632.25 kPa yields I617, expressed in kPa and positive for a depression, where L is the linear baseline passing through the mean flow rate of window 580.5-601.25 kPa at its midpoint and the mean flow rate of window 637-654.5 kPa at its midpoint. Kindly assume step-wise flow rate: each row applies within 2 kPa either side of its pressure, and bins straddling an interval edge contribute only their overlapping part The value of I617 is 1.2 kPa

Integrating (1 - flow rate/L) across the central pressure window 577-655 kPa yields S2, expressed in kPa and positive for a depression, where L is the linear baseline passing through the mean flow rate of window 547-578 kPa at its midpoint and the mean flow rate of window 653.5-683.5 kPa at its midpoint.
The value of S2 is -4.4 kPa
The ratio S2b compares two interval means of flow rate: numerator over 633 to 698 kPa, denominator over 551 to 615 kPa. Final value 0.88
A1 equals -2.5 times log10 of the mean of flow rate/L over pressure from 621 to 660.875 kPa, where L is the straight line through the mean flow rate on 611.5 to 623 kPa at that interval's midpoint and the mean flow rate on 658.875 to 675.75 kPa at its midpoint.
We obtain -0.04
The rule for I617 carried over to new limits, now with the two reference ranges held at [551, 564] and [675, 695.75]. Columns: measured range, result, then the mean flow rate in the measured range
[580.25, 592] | -0.9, 89.9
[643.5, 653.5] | -2.5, 88.2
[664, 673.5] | -2.2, 81.3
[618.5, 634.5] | -1.7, 82.9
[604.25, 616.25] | -1.1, 85.4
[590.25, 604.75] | -0.7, 84.8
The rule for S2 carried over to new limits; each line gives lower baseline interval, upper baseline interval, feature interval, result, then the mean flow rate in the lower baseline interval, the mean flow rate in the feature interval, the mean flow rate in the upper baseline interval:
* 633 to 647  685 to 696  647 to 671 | -1.55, 84.3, 85.4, 73.5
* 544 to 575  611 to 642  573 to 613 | -0.88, 88.1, 87.3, 82.8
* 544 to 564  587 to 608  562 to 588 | -0.25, 88.7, 88.3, 86.1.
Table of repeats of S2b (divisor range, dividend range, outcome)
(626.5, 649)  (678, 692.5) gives 0.69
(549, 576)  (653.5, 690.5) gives 0.82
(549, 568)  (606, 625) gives 0.96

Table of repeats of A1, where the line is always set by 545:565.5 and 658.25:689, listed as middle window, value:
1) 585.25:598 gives -0.06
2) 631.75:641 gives -0.11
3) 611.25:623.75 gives -0.06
